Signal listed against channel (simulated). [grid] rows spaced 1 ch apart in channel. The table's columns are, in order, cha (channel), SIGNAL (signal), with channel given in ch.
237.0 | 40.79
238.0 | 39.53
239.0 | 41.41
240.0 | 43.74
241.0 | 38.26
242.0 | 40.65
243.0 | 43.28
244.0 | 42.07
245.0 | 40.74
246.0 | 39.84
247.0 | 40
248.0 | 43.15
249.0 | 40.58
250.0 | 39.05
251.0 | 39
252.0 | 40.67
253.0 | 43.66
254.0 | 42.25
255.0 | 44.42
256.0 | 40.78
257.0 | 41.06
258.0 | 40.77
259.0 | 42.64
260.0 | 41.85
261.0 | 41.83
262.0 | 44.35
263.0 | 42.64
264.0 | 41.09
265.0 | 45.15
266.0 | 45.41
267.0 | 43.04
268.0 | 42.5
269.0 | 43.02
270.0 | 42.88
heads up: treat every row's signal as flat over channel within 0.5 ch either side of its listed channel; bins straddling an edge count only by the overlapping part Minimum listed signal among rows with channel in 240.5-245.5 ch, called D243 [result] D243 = 38.26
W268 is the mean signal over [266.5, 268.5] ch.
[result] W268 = 42.8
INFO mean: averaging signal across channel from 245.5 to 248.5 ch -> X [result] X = 41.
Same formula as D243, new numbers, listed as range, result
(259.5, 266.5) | 41.09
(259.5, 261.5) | 41.83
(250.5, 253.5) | 39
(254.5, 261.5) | 40.77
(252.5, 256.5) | 40.78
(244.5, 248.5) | 39.84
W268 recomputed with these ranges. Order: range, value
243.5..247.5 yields 40.7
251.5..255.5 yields 42.8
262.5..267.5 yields 43.5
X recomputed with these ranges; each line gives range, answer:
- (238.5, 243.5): 41.5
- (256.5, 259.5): 41.5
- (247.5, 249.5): 41.9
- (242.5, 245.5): 42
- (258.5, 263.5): 42.7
